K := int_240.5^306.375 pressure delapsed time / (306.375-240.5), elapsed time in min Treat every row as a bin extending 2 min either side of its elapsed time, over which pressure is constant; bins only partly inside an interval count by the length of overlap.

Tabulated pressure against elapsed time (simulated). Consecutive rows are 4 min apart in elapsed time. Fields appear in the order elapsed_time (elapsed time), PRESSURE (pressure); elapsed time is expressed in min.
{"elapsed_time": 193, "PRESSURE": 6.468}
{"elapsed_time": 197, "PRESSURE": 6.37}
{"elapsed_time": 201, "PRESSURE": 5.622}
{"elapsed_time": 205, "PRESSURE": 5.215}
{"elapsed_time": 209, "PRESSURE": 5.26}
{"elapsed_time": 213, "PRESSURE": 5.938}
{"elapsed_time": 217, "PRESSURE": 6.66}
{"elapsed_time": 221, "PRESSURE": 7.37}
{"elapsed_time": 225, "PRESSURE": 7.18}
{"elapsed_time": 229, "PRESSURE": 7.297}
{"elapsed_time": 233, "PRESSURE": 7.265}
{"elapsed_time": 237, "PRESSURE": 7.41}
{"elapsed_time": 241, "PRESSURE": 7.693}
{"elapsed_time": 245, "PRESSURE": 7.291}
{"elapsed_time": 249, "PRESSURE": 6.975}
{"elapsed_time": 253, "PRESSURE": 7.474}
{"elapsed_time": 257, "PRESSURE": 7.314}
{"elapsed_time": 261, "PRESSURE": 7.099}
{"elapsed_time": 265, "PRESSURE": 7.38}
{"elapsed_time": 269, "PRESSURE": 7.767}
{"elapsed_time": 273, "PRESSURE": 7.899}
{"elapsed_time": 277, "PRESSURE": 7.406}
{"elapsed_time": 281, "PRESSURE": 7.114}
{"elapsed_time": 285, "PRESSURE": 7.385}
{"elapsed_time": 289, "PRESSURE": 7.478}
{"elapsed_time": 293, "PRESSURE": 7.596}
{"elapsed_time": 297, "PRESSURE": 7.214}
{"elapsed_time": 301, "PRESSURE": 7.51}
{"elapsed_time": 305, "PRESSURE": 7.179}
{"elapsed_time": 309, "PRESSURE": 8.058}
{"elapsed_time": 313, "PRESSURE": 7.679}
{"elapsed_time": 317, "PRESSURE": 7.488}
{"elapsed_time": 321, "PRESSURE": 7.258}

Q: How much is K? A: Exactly 7.39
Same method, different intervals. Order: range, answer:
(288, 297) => 7.47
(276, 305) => 7.37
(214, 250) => 7.21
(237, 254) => 7.36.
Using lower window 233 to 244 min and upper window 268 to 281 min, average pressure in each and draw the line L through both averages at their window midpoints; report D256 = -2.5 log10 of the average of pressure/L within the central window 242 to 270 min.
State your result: 0.03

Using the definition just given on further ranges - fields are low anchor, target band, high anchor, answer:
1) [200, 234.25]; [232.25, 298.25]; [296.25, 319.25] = -0.059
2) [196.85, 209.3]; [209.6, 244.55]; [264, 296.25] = -0.143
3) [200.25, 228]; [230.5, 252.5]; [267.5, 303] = -0.096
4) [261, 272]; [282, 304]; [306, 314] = 0.041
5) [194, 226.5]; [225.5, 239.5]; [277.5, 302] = -0.125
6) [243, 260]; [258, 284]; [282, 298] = -0.015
